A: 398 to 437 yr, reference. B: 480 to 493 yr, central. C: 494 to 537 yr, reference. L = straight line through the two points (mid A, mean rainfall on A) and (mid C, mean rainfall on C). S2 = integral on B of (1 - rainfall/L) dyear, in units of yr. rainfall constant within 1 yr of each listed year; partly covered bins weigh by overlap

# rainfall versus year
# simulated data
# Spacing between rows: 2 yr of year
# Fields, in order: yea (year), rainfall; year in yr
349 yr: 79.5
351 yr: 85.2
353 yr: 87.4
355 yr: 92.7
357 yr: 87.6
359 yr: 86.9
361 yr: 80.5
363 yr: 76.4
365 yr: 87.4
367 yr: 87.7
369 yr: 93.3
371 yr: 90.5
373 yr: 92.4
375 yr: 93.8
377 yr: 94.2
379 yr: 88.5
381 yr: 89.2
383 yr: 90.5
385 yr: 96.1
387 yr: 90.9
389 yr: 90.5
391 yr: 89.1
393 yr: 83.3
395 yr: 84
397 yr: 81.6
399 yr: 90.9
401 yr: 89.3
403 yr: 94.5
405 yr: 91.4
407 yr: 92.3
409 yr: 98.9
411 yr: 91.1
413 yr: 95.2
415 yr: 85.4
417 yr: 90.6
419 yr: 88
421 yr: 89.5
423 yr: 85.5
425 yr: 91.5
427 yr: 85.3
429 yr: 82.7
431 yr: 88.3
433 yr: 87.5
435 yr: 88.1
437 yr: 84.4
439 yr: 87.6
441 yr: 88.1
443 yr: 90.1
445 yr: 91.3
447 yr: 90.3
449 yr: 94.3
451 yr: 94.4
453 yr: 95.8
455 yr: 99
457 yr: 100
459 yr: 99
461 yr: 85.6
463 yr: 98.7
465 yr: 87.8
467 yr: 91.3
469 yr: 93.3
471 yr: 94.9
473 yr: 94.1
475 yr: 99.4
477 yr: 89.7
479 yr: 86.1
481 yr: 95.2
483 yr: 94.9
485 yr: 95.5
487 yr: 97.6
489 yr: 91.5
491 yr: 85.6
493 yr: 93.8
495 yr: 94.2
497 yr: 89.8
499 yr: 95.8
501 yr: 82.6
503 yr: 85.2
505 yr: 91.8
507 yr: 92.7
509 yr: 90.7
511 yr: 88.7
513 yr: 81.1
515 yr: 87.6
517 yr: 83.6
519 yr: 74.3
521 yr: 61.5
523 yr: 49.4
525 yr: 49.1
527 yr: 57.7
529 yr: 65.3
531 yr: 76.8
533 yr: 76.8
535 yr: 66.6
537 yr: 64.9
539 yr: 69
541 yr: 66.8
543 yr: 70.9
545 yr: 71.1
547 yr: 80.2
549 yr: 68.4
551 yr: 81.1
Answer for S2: -1.9 yr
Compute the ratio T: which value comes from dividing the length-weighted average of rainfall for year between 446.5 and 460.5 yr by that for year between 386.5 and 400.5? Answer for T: 1.1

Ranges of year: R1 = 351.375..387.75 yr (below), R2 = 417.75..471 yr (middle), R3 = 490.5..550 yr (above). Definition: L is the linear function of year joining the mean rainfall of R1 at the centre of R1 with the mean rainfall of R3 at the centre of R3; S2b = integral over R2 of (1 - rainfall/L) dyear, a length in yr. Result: -4.9 yr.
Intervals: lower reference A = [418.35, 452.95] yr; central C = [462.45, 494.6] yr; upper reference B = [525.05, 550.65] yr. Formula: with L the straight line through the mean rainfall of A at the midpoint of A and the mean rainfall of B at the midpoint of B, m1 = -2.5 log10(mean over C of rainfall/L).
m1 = -0.16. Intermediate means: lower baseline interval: 88.8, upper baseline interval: 69.1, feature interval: 93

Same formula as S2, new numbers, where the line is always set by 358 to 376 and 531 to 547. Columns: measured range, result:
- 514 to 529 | 1.3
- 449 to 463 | -3.0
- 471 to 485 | -3.1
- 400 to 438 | -3.2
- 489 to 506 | -3.5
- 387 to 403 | -0.5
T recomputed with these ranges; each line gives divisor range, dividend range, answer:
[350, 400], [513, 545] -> 0.77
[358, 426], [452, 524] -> 1.00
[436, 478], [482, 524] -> 0.93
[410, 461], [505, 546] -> 0.80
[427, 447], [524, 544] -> 0.76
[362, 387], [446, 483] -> 1.04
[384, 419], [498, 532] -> 0.86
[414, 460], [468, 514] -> 1.01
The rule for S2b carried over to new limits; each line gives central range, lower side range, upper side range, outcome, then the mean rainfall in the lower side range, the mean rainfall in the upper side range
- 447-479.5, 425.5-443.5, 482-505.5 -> -1.8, 86.9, 91.5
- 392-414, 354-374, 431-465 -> -0.2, 87.5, 91.9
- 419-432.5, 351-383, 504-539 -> -0.7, 88.5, 73.9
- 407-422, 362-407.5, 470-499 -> -0.1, 89.4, 93.1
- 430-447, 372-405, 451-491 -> 0.8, 90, 94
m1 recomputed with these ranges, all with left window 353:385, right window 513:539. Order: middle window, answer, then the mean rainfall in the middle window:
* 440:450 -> -0.15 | 90.8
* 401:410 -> -0.12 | 93.7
